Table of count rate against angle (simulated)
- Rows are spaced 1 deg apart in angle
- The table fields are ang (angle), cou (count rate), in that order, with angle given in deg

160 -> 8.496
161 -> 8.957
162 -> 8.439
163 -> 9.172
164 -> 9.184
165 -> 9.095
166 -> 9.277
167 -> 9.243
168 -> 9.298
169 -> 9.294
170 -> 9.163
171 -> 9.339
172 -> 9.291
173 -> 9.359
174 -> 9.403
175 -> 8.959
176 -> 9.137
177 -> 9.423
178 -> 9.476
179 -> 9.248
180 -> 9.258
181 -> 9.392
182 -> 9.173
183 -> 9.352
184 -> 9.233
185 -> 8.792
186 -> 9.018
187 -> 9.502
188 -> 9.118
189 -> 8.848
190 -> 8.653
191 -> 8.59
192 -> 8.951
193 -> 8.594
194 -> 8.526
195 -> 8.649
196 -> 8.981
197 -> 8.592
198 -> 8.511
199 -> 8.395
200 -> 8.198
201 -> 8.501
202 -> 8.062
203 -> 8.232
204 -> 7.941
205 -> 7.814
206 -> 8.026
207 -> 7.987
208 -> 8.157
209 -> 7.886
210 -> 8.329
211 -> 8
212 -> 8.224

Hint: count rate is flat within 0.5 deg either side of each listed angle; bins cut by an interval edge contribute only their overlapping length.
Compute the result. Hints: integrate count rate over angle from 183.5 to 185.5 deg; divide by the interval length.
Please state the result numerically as 9.01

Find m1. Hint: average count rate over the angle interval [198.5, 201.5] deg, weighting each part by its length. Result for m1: 8.36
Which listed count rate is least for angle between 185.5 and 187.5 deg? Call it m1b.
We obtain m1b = 9.018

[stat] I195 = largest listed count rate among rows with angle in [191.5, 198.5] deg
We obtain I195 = 8.981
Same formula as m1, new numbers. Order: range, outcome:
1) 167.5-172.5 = 9.28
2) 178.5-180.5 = 9.25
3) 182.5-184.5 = 9.29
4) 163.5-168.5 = 9.22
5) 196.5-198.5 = 8.55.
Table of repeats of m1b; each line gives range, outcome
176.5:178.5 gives 9.423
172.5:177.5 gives 8.959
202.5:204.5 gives 7.941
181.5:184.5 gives 9.173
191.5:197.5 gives 8.526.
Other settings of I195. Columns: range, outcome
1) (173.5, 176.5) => 9.403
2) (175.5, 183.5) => 9.476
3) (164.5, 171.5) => 9.339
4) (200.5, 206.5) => 8.501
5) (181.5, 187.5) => 9.502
